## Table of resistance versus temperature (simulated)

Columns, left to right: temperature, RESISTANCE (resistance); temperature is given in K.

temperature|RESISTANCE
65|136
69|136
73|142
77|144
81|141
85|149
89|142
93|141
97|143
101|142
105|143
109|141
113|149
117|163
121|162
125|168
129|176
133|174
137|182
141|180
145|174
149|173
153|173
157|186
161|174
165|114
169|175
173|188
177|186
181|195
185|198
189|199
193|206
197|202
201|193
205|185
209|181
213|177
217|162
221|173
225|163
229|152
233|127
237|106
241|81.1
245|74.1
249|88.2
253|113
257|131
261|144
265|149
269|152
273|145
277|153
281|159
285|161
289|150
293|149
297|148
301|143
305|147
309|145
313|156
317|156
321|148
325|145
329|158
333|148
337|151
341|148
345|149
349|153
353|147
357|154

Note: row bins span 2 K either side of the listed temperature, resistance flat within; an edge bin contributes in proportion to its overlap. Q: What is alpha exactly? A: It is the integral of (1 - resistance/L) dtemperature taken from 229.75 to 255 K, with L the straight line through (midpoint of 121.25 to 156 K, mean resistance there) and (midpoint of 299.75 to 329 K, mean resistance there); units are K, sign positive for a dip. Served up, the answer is 9.3 K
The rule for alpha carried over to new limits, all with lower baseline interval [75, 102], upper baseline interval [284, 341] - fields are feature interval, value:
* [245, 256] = 3.7 K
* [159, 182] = -4.0 K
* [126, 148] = -4.9 K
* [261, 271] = 0.0 K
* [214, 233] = -1.6 K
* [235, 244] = 3.4 K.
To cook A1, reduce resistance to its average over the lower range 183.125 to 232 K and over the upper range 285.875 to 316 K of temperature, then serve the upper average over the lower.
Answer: 0.8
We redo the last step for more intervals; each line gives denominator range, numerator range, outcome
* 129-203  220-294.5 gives 0.74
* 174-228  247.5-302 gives 0.77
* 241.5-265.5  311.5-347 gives 1.34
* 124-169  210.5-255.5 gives 0.76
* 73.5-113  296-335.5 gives 1.04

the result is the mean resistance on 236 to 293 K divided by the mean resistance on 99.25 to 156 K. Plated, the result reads 0.79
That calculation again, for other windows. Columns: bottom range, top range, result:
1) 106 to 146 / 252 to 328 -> 0.89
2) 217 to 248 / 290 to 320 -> 1.18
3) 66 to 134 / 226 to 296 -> 0.88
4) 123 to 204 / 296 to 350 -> 0.83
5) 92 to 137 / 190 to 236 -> 1.11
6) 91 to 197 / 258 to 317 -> 0.88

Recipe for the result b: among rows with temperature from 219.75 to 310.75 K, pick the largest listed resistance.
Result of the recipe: 173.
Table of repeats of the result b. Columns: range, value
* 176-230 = 206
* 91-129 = 176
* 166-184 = 195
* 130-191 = 199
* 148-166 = 186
